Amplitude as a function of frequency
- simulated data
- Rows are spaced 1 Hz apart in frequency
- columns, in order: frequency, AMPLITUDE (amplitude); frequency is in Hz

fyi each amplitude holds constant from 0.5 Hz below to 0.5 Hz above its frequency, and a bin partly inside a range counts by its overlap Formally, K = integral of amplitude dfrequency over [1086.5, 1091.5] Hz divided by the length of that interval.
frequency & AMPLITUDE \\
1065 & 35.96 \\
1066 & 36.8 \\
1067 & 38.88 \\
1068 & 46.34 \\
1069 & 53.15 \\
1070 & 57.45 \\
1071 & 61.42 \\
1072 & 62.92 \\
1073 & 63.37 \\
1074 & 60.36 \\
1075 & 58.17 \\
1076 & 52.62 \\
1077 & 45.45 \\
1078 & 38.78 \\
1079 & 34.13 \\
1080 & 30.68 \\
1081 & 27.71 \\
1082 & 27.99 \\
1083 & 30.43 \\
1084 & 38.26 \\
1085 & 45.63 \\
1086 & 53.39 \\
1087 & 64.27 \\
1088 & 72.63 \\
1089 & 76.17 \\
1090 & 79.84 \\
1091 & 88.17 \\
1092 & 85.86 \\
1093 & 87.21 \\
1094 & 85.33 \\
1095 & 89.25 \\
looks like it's 76.2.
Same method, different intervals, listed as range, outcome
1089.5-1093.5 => 85.3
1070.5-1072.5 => 62.2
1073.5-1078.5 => 51.1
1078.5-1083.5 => 30.2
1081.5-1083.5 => 29.2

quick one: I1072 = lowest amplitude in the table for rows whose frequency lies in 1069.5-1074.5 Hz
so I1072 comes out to 57.45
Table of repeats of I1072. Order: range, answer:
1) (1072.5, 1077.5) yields 45.45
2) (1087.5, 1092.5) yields 72.63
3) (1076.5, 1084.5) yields 27.71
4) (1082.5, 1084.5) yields 30.43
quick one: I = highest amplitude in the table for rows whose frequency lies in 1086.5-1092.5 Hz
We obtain 88.17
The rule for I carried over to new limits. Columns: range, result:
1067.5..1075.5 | 63.37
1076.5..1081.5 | 45.45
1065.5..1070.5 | 57.45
